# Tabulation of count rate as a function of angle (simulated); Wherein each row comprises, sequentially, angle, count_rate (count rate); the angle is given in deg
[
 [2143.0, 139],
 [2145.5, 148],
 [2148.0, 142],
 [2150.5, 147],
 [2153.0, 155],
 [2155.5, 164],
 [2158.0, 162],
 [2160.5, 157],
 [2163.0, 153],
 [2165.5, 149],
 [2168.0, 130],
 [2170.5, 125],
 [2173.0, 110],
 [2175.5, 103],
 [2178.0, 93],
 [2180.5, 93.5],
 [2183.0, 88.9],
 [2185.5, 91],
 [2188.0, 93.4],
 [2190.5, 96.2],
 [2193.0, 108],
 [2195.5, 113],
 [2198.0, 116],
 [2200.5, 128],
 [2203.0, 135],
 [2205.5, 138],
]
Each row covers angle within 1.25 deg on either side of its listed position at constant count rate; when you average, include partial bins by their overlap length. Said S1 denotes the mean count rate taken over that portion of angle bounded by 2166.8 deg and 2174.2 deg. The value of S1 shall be 122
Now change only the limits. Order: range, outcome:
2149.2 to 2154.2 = 151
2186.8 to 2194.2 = 99.2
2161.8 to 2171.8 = 139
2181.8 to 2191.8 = 92.5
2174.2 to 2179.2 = 98.2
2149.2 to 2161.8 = 157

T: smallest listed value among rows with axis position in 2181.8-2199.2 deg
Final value 88.9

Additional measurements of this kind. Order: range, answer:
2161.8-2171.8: 125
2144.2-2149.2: 142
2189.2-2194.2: 96.2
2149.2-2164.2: 147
